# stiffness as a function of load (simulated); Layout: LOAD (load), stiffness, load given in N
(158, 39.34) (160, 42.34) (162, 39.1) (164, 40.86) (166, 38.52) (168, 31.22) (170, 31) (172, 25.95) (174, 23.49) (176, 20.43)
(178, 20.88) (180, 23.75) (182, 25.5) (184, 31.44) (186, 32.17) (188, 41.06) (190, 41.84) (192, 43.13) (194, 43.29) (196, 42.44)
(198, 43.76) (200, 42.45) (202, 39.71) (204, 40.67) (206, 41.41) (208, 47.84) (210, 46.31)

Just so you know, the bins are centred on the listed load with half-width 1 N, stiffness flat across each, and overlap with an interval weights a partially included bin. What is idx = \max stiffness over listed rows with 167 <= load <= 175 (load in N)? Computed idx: 31.22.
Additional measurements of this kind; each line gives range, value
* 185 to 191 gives 41.84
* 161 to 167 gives 40.86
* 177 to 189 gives 41.06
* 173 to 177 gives 23.49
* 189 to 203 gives 43.76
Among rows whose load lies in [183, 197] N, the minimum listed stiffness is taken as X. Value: 31.44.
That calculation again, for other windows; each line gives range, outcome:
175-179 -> 20.43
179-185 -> 23.75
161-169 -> 31.22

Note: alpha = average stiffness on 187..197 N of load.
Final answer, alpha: 42.4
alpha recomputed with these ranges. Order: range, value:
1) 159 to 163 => 40.7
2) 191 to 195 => 43.2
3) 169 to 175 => 26.8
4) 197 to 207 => 41.6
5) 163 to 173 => 33.5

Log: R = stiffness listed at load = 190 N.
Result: 41.84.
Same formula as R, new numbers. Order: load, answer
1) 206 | 41.41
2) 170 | 31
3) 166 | 38.52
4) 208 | 47.84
